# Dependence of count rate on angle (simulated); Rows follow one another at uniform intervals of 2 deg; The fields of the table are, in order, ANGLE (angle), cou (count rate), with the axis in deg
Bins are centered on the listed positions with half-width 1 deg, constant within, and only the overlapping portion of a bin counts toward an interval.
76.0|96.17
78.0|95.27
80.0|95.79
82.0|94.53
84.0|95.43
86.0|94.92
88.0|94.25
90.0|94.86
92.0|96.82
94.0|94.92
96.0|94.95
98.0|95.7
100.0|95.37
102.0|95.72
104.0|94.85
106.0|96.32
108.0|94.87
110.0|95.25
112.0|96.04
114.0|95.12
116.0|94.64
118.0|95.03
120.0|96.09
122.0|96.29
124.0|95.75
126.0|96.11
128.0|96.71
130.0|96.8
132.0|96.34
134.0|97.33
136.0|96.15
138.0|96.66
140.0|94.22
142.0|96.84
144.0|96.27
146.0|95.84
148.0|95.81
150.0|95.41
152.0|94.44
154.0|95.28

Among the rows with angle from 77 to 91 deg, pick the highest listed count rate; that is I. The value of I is 95.79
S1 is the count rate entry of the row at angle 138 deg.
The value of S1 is 96.66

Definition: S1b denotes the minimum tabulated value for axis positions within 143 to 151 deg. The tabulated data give 95.41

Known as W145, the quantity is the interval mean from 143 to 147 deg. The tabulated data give 96.1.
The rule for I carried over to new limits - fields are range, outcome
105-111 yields 96.32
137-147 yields 96.84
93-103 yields 95.72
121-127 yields 96.29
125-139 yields 97.33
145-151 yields 95.84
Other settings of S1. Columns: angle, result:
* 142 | 96.84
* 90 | 94.86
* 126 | 96.11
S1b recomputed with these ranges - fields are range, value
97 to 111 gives 94.85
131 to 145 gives 94.22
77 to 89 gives 94.25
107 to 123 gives 94.64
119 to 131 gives 95.75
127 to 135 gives 96.34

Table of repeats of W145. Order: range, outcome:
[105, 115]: 95.5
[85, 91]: 94.7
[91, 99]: 95.6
